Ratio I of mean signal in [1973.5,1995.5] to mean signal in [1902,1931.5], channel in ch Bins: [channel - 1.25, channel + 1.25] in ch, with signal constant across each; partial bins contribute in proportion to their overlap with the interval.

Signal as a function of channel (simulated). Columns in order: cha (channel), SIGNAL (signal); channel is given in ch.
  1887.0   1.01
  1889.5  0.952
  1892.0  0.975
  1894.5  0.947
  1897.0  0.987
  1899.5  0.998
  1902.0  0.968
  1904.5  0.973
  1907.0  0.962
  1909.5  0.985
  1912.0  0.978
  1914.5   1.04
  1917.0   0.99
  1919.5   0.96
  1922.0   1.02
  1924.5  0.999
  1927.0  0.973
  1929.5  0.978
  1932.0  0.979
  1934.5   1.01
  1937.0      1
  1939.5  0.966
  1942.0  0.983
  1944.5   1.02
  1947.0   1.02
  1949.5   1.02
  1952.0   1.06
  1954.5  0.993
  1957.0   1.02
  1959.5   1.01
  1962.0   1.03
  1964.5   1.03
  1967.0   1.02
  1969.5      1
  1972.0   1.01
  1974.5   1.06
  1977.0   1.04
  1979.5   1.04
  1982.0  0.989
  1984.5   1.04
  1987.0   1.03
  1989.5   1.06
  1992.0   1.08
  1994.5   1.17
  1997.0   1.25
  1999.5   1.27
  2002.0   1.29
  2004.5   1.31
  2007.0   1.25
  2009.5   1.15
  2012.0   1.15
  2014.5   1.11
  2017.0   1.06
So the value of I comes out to 1.07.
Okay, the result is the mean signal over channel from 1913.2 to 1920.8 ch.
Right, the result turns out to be 0.997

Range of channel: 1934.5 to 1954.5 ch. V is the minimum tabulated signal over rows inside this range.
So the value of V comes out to 0.966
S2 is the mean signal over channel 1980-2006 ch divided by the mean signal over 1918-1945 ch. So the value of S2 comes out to 1.16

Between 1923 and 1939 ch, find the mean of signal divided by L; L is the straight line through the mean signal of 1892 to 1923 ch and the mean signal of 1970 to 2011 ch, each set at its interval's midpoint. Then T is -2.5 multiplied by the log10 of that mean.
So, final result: 0.04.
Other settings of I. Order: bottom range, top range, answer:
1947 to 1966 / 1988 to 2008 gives 1.18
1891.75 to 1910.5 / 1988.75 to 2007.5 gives 1.24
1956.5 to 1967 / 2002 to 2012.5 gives 1.20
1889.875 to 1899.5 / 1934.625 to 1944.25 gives 1.02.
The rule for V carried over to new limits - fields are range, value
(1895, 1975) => 0.96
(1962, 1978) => 1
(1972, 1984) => 0.989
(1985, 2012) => 1.03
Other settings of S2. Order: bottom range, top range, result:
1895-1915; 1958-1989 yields 1.04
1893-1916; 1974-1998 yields 1.09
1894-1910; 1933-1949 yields 1.03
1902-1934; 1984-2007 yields 1.19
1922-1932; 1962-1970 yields 1.03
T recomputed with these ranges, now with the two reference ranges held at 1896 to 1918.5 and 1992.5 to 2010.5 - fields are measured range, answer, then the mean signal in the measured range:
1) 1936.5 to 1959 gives 0.09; 1.01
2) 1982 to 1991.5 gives 0.15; 1.04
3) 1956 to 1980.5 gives 0.12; 1.03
